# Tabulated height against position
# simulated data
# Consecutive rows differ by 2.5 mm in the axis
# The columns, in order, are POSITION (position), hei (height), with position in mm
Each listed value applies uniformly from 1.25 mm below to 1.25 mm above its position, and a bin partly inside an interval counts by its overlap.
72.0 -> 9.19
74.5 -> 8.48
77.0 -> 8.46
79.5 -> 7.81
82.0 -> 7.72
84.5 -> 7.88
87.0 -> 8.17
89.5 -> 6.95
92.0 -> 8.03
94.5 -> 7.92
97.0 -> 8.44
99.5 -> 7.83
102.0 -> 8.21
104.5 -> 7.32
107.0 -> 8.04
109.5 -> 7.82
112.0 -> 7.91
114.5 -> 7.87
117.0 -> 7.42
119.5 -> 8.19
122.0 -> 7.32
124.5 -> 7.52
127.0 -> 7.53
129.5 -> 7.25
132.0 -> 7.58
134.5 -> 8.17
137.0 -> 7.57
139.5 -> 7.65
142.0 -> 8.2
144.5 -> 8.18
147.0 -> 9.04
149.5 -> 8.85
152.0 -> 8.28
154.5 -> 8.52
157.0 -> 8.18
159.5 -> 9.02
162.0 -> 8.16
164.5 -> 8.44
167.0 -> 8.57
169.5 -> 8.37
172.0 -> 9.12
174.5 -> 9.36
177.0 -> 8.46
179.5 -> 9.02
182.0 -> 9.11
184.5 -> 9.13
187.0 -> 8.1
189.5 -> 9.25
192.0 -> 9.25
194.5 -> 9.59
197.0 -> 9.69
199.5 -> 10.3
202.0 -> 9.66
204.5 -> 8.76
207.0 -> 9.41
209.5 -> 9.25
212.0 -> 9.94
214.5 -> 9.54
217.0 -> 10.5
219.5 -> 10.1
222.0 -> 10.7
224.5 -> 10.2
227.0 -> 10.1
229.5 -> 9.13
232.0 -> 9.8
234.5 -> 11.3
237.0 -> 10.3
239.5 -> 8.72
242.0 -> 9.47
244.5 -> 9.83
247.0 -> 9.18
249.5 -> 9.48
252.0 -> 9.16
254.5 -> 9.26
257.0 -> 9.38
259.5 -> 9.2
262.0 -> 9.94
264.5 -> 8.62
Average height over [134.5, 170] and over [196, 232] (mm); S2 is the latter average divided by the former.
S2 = 1.17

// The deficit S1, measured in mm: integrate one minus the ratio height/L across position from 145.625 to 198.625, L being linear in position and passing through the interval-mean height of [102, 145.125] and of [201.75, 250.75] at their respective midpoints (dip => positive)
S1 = -0.9 mm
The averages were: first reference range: 7.74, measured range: 8.84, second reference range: 9.77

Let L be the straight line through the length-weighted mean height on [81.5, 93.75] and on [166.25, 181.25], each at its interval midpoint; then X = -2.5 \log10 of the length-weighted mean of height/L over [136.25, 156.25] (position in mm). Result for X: 0.025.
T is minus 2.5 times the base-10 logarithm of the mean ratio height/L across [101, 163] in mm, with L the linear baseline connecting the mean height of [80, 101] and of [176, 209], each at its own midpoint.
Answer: 0.06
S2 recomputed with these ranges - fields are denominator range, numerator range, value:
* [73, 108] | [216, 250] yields 1.25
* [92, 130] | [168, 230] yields 1.21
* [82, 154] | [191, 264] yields 1.23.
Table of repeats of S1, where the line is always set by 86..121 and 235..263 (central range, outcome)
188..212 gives -1.4 mm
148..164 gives -0.1 mm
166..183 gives -0.4 mm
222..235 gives -1.2 mm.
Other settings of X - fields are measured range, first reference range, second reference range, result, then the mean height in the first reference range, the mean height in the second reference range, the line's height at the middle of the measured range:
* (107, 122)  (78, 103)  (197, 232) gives 0.06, 7.9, 9.81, 8.27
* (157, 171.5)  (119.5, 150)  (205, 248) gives 0.00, 7.89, 9.84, 8.52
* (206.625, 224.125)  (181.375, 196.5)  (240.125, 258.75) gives -0.08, 9.1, 9.37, 9.22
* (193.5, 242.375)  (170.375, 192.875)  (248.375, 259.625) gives -0.08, 8.96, 9.3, 9.13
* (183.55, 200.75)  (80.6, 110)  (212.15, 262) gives -0.02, 7.86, 9.76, 9.16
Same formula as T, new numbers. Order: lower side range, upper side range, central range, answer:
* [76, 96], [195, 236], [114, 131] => 0.117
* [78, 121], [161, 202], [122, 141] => 0.097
